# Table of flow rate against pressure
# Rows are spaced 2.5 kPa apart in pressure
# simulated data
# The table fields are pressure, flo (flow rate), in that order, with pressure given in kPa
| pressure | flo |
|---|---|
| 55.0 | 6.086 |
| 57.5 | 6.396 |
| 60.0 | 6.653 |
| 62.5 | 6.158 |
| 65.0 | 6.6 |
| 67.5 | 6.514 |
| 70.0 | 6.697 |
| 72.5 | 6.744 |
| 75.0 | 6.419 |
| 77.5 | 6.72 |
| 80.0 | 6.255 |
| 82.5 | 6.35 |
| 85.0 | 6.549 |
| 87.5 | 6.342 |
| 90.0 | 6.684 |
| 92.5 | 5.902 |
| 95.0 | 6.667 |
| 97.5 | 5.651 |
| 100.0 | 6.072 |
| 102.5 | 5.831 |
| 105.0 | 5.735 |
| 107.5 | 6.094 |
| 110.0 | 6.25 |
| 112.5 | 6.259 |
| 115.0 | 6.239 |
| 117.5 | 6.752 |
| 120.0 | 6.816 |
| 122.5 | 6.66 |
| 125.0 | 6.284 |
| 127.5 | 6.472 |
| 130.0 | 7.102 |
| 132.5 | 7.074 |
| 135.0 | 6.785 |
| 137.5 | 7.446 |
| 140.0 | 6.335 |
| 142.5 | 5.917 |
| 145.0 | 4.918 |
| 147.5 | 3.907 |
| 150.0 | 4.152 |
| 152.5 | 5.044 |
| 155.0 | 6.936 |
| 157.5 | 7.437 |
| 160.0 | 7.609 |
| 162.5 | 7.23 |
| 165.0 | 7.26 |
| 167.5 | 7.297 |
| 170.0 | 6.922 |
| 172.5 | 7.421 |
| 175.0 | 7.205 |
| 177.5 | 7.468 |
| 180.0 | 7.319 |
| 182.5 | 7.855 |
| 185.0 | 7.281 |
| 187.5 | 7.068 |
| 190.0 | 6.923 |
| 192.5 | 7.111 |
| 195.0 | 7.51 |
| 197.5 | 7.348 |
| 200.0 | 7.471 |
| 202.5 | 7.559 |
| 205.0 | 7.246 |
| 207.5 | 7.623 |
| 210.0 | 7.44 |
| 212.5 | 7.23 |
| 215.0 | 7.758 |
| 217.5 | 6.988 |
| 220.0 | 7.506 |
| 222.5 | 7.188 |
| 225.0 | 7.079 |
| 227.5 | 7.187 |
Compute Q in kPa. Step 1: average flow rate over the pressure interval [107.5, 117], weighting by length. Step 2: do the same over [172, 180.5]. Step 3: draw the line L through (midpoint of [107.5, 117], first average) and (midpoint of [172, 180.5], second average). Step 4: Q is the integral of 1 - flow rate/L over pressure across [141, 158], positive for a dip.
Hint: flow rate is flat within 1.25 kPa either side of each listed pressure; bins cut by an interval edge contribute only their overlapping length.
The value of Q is 3.71 kPa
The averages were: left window 6.27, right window 7.35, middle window 5.4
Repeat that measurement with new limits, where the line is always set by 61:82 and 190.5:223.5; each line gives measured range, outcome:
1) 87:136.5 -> 2.8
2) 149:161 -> 1.4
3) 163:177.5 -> -0.2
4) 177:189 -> -0.3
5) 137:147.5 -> 1.8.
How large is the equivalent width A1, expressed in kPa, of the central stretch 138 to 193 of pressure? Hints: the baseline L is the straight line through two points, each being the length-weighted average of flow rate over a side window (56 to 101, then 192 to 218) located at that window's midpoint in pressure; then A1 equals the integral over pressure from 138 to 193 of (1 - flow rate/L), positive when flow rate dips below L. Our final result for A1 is 3.4 kPa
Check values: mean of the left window 6.41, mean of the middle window 6.67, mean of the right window 7.41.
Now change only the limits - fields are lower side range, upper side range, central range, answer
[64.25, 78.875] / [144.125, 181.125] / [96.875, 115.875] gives 1.63 kPa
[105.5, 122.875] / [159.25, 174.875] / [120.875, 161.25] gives 3.37 kPa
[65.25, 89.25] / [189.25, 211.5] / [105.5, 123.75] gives 0.99 kPa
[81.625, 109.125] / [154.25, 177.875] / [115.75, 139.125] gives -0.45 kPa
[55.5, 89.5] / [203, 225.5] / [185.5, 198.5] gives 0.05 kPa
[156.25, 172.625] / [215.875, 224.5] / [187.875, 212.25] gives -0.28 kPa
